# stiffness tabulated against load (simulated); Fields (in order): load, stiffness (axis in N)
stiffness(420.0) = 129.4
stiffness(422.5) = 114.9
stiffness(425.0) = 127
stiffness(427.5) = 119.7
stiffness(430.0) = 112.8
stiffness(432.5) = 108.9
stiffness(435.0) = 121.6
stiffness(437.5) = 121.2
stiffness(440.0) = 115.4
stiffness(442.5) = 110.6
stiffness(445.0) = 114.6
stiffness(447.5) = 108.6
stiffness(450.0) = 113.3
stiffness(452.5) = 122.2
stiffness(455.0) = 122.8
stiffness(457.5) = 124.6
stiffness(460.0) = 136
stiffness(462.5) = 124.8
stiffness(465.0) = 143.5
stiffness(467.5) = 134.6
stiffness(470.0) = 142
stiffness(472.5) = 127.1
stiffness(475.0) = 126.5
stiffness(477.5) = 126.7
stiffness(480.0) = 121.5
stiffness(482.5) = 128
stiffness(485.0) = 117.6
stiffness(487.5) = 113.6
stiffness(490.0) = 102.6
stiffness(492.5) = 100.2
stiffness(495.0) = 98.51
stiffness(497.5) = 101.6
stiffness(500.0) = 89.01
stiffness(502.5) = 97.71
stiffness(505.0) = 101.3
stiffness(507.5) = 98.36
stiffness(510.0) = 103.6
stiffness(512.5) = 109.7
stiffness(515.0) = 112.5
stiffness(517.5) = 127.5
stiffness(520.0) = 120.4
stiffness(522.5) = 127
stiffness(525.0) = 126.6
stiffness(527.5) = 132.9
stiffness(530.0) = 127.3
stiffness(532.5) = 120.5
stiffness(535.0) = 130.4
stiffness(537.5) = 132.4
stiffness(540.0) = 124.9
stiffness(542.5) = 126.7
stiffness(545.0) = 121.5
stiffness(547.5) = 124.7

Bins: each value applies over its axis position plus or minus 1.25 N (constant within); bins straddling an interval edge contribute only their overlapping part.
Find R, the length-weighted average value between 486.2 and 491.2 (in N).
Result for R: 108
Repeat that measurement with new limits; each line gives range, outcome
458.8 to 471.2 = 136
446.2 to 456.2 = 117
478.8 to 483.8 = 125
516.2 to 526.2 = 125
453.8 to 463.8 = 127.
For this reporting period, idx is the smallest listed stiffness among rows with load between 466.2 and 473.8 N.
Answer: 127.1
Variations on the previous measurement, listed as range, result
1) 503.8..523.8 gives 98.36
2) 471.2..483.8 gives 121.5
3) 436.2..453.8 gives 108.6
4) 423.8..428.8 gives 119.7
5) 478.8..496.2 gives 98.51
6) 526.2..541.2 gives 120.5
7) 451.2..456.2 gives 122.2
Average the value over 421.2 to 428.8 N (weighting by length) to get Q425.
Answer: 121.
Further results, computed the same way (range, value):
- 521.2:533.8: 127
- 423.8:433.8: 117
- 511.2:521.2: 117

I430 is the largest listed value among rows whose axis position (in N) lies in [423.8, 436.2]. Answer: 127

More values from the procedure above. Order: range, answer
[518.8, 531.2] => 132.9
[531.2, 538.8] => 132.4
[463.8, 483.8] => 143.5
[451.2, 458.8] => 124.6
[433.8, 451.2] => 121.6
